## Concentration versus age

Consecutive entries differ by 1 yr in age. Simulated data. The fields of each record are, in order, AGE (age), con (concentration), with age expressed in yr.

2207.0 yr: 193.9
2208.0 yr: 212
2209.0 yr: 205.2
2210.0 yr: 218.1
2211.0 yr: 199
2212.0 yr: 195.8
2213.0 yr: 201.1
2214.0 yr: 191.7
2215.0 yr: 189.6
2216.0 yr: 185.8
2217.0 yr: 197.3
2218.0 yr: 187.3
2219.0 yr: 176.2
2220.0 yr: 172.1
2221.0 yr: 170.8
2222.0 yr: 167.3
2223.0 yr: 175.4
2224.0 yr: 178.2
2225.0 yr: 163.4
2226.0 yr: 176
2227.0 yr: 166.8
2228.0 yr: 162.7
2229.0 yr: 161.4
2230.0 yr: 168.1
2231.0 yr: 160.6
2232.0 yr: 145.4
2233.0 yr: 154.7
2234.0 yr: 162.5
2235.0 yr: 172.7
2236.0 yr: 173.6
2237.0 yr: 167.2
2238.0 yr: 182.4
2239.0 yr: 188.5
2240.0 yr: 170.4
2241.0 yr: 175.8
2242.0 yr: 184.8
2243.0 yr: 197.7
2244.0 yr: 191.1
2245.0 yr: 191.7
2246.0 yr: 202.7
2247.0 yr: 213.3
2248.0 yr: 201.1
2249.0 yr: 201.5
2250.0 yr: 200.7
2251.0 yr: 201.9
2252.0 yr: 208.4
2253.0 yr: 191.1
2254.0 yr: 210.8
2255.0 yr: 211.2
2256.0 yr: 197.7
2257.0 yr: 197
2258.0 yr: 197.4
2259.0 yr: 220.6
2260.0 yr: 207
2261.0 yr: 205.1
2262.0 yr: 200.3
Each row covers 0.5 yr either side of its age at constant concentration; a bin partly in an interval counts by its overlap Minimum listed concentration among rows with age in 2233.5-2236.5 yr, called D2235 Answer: 162.5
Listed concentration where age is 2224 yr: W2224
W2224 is 178.2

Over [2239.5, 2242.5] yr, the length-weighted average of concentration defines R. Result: 177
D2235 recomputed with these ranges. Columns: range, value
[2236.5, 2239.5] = 167.2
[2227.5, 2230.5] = 161.4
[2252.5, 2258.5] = 191.1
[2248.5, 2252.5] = 200.7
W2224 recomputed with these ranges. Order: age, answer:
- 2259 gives 220.6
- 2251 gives 201.9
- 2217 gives 197.3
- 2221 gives 170.8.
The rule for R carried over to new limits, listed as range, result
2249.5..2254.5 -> 203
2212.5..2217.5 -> 193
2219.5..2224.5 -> 173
